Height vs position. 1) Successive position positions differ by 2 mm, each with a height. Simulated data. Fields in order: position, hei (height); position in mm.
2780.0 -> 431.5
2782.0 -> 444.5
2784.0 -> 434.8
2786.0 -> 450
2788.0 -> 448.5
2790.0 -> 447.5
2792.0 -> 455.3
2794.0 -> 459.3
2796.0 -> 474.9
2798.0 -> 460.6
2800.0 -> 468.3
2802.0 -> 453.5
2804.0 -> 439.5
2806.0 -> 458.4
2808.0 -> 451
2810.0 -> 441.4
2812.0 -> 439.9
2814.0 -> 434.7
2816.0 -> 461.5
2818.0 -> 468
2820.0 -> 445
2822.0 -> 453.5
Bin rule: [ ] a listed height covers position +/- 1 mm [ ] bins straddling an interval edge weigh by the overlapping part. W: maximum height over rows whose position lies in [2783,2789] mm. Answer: 450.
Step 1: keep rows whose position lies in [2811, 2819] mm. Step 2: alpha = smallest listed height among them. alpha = 434.7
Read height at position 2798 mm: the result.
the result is 460.6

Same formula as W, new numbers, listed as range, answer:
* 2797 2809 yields 468.3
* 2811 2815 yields 439.9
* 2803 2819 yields 468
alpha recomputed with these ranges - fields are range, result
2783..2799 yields 434.8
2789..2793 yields 447.5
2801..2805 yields 439.5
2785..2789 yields 448.5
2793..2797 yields 459.3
